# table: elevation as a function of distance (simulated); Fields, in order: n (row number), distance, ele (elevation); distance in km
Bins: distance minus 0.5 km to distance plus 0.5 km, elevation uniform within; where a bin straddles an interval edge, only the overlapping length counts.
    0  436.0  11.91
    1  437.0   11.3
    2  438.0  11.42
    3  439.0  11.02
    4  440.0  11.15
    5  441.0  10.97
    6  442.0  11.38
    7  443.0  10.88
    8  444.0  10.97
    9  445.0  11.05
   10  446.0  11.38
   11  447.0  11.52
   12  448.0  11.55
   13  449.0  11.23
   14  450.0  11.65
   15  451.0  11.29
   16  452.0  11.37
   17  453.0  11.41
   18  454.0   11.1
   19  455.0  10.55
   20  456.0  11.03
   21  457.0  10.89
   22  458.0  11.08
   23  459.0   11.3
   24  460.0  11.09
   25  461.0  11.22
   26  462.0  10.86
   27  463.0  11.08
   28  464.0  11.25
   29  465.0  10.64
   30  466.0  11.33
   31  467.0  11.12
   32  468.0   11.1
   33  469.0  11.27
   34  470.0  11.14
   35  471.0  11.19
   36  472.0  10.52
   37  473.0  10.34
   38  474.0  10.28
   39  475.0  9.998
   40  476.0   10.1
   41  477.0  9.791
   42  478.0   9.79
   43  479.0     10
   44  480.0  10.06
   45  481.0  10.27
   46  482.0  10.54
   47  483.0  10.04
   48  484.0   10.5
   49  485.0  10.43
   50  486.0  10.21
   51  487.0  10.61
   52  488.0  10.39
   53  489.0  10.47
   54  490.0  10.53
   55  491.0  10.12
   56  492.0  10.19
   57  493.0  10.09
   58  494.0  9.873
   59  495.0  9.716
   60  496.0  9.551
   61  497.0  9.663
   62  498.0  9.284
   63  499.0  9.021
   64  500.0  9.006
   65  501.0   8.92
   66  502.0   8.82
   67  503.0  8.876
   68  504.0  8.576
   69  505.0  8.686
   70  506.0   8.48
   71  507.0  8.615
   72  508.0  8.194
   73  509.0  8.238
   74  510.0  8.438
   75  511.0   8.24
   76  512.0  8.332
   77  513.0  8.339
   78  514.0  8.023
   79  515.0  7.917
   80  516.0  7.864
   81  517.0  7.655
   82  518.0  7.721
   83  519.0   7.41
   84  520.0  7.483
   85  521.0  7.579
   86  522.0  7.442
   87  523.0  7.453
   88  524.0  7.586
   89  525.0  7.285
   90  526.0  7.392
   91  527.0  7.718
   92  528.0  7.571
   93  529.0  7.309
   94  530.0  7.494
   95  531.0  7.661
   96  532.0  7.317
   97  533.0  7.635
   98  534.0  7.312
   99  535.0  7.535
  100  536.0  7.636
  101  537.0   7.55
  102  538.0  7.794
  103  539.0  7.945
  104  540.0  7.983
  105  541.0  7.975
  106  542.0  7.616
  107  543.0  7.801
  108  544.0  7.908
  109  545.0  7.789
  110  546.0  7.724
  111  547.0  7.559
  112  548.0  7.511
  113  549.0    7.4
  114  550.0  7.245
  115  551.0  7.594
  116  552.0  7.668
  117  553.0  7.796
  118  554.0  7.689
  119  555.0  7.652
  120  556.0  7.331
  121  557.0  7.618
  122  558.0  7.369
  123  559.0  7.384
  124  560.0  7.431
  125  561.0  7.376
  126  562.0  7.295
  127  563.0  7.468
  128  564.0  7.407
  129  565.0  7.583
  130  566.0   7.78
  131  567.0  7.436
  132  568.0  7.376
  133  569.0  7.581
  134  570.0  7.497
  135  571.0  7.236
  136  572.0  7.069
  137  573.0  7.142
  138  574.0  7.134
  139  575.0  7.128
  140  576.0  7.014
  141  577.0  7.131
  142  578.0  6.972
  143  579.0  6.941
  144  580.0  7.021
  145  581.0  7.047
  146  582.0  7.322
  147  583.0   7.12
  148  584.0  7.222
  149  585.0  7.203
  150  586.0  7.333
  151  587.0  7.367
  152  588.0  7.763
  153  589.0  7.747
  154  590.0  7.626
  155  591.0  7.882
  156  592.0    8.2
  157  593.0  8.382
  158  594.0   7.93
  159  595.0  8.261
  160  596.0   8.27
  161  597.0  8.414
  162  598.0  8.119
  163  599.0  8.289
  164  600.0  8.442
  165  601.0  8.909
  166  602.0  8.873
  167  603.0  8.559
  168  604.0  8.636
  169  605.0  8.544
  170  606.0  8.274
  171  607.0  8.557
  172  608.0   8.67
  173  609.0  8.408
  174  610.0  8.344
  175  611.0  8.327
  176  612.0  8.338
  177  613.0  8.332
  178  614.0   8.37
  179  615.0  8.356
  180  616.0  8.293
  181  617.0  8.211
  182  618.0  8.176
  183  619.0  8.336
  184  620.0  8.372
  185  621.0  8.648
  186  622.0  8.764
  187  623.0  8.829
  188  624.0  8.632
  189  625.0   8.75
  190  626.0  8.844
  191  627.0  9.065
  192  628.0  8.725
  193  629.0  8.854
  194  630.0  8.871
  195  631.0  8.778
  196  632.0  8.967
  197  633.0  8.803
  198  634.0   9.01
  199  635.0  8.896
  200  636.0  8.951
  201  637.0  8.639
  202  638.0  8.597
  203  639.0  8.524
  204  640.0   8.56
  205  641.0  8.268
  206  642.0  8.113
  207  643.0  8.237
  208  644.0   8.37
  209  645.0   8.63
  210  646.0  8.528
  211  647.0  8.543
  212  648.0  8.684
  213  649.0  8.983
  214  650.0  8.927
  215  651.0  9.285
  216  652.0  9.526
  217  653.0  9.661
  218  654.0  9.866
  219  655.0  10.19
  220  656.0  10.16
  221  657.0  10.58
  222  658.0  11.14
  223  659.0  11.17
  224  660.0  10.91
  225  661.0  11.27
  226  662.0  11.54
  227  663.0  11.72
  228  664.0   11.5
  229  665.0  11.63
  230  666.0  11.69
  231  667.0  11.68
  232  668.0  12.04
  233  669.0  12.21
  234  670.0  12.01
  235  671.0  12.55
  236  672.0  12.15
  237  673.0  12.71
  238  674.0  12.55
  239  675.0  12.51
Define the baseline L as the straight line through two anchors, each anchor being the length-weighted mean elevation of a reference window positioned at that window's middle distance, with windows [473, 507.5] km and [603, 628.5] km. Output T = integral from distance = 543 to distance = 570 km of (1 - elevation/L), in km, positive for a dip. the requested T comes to 4.63 km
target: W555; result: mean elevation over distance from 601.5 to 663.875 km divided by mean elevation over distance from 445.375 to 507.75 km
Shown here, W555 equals 0.87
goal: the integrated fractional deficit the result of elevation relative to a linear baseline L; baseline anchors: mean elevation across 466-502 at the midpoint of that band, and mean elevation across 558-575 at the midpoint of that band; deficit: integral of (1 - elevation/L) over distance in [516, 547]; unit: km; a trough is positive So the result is 3.4 km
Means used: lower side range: 10.2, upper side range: 7.38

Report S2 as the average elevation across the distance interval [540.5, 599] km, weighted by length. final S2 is 7.54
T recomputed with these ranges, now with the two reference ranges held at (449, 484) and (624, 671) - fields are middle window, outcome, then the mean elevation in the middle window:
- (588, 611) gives 3.9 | 8.32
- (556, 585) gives 8.2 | 7.29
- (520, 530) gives 2.8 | 7.48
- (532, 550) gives 4.7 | 7.66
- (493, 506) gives 1.7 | 9.18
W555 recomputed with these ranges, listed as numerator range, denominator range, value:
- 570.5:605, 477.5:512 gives 0.81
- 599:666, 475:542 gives 1.04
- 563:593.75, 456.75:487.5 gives 0.69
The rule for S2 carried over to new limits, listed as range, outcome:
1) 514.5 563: 7.58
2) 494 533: 8.2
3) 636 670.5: 9.97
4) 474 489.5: 10.2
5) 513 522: 7.73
